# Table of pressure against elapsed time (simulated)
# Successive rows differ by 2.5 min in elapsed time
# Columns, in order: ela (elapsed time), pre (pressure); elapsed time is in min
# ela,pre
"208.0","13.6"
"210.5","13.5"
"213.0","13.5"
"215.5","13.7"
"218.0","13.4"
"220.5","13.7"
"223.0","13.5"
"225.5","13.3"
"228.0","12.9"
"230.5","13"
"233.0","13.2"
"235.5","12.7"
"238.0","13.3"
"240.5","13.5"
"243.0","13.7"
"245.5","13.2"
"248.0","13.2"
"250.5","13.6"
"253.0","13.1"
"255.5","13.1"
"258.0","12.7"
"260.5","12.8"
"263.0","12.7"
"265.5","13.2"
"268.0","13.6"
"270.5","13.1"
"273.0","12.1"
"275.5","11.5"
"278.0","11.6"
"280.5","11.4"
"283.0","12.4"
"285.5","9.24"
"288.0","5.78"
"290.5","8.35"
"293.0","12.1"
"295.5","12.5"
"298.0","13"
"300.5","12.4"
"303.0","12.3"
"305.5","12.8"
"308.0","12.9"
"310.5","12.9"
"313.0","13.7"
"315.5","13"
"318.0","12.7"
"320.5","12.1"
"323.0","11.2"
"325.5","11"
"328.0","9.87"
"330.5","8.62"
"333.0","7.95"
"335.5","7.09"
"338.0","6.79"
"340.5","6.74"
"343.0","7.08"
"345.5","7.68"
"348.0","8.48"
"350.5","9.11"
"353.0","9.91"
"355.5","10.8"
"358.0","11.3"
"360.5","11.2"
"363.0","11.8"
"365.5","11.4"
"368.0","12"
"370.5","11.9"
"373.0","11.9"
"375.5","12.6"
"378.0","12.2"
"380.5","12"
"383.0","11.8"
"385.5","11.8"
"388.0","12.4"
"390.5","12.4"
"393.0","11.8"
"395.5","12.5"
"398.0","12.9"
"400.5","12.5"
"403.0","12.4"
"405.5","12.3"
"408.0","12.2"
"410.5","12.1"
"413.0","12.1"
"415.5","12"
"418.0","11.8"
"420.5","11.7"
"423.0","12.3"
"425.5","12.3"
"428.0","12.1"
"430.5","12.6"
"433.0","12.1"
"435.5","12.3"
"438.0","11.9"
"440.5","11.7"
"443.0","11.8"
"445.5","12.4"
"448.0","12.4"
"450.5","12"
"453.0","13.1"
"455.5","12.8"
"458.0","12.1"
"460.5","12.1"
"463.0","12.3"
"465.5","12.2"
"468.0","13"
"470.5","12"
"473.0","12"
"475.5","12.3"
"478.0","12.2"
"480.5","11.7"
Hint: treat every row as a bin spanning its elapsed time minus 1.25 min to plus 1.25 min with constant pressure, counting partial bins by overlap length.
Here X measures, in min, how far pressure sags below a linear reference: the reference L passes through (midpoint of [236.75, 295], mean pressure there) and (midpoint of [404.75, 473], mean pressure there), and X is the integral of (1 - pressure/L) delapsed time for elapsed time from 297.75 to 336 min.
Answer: 2.0 min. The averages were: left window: 12.1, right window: 12.2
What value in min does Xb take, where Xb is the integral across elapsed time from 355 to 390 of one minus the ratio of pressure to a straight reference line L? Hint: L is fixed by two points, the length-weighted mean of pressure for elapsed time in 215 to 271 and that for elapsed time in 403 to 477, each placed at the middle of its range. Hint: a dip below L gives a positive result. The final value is 2.0 min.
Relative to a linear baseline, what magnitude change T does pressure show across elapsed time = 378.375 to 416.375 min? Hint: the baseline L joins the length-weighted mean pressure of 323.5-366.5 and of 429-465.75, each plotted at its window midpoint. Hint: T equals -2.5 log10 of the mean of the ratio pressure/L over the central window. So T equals -0.14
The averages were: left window 9.25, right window 12.3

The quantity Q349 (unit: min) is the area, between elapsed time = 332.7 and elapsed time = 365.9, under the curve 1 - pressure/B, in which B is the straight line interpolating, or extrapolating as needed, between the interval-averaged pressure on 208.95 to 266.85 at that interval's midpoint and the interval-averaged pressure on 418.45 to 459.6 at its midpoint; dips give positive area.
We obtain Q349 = 9.4 min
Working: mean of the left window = 13.2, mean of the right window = 12.2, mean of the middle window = 9.07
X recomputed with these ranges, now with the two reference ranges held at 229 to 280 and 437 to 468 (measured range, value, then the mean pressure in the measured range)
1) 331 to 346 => 6.4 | 7.27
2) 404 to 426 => 0.5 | 12.1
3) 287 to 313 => 2.2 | 11.7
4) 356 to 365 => 0.9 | 11.4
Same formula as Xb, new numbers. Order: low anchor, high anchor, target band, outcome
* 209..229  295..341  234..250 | -0.5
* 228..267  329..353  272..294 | 1.4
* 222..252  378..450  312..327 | 0.6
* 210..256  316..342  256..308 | -2.2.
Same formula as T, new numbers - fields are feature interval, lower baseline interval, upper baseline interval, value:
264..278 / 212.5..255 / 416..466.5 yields 0.04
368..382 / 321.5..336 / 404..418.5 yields -0.11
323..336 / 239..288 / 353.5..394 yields 0.29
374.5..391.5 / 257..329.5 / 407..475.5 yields -0.01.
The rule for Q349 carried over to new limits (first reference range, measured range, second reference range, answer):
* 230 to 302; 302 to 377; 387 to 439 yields 9.9 min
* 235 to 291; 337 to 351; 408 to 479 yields 5.3 min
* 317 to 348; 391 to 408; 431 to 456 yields -2.2 min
